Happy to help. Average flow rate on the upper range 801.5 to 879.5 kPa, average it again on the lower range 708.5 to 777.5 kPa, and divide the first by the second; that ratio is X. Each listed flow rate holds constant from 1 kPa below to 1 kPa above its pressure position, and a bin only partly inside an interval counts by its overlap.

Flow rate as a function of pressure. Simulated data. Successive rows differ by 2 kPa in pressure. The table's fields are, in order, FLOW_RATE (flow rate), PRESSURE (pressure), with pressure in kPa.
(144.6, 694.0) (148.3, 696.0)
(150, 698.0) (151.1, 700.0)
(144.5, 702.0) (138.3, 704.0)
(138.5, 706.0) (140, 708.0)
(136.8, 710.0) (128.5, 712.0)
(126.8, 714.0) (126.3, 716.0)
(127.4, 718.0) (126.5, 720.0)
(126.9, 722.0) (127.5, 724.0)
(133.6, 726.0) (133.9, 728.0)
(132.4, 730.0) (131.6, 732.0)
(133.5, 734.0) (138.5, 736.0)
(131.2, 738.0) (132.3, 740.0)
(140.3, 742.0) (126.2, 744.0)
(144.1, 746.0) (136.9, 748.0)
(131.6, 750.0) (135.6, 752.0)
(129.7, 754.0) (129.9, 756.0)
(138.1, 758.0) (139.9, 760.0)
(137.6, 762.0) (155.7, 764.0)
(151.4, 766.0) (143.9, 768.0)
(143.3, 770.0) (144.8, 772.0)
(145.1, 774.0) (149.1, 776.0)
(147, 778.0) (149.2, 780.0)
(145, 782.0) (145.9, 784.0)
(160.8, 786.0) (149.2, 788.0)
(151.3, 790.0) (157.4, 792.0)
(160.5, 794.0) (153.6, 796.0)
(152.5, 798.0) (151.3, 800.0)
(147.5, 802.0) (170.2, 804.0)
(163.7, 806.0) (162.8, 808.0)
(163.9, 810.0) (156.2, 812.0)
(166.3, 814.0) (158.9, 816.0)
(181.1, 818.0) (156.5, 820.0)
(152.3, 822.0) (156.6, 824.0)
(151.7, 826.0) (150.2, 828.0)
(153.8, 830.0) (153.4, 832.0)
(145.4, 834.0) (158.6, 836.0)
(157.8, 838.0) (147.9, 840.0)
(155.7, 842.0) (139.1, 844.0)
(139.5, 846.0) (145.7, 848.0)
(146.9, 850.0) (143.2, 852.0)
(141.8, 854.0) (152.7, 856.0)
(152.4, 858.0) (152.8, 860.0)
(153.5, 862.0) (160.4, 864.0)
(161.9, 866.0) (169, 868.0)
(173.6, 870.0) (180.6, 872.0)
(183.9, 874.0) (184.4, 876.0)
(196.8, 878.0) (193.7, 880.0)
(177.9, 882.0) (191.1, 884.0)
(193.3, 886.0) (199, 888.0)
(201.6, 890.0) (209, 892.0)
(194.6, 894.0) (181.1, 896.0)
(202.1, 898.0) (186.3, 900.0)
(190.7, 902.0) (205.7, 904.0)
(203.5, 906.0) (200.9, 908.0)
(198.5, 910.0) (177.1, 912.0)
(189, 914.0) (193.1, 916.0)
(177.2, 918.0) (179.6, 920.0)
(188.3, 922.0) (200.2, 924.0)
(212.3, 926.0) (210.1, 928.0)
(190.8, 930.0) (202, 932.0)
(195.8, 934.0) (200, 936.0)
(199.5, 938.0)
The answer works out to 1.17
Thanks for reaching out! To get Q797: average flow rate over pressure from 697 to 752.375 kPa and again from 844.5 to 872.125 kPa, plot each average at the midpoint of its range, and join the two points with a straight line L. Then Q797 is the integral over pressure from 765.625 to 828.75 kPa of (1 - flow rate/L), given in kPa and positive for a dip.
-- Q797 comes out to -4.0 kPa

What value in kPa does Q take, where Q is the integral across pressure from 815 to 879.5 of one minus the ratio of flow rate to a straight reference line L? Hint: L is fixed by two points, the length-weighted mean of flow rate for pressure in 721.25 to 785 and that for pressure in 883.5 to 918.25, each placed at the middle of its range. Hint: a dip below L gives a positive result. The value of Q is 5.9 kPa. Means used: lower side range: 139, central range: 158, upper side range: 195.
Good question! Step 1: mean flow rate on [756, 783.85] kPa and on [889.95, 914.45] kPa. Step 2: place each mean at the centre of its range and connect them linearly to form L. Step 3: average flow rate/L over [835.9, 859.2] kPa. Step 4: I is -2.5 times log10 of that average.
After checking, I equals 0.18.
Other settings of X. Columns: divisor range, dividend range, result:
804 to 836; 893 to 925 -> 1.21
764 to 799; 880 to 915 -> 1.29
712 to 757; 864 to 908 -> 1.43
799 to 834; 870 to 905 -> 1.21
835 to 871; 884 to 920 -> 1.27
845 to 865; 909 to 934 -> 1.30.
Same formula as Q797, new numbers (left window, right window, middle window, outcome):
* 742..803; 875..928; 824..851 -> 3.1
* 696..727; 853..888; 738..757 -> 1.3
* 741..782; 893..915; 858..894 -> 0.5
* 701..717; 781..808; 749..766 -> 1.0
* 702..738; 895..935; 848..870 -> 2.8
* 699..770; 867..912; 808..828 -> 0.7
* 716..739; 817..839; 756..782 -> -0.6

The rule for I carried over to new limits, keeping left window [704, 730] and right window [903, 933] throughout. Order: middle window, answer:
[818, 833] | 0.07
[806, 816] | -0.01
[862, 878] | 0.04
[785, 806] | 0.00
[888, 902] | -0.04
